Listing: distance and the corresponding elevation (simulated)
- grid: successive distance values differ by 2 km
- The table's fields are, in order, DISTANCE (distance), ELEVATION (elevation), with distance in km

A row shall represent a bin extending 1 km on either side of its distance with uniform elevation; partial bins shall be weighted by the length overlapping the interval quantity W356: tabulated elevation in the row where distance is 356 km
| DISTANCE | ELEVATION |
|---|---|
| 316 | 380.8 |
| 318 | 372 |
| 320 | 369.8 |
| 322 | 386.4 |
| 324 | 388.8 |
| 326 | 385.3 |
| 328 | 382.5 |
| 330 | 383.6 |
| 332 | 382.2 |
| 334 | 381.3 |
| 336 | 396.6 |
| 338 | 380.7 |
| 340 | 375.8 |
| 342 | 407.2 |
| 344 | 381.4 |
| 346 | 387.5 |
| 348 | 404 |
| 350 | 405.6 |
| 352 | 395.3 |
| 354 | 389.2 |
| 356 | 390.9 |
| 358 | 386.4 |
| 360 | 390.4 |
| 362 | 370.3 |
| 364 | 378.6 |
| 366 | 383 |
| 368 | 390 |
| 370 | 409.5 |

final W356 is 390.9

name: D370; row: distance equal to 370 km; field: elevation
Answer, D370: 409.5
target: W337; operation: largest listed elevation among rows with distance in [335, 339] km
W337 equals 396.6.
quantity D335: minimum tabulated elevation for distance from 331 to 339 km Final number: 380.7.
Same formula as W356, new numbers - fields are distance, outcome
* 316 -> 380.8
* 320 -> 369.8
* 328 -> 382.5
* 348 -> 404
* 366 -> 383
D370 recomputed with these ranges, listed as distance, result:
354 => 389.2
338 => 380.7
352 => 395.3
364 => 378.6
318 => 372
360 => 390.4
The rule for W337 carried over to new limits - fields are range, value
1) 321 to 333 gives 388.8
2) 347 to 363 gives 405.6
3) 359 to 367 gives 390.4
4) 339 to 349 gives 407.2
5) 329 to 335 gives 383.6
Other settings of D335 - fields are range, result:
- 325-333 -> 382.2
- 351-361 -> 386.4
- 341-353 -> 381.4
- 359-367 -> 370.3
